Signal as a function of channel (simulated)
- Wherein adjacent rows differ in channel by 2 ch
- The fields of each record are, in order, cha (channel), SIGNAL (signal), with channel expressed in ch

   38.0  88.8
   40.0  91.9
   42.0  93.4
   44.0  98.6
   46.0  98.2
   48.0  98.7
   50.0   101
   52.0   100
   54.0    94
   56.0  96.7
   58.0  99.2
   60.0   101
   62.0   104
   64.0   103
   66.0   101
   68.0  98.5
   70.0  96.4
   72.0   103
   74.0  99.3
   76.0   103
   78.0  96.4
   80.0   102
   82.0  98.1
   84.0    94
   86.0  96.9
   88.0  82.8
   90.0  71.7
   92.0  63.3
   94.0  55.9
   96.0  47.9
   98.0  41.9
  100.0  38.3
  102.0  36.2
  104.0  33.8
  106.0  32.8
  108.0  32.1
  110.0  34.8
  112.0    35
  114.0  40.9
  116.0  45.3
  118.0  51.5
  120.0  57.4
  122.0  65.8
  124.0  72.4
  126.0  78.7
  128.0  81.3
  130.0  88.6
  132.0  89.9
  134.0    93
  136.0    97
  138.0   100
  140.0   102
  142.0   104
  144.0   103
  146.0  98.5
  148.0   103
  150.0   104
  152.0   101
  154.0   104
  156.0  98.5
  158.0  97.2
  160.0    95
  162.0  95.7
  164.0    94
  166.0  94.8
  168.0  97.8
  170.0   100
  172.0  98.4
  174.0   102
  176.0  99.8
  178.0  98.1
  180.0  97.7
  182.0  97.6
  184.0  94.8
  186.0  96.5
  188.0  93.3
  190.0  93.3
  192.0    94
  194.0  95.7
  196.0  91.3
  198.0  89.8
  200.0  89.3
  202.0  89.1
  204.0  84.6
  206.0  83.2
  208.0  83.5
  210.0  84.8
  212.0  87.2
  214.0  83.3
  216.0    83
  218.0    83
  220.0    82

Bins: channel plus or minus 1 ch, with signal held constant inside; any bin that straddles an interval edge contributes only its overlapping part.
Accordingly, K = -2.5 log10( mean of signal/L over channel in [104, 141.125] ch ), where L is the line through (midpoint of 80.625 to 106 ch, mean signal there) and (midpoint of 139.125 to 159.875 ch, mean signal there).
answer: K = 0.28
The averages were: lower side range 62.8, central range 65.8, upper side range 101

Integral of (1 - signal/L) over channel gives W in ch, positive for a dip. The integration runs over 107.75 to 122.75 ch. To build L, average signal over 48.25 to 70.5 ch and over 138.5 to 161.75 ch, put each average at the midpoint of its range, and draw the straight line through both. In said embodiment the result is 8.2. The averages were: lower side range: 99.6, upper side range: 101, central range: 45.7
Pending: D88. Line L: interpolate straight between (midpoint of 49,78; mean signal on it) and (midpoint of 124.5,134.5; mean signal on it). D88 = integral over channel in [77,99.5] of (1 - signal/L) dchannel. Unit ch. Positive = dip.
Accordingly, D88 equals 4.3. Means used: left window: 99.9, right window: 85.3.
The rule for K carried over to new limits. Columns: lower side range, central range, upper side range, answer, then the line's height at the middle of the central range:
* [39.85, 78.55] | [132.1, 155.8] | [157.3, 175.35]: -0.03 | 97.6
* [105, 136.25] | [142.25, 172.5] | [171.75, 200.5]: -0.23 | 80.5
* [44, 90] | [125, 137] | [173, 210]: 0.09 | 95.3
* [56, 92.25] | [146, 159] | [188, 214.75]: -0.11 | 91.4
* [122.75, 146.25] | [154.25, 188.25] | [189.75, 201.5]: -0.06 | 92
